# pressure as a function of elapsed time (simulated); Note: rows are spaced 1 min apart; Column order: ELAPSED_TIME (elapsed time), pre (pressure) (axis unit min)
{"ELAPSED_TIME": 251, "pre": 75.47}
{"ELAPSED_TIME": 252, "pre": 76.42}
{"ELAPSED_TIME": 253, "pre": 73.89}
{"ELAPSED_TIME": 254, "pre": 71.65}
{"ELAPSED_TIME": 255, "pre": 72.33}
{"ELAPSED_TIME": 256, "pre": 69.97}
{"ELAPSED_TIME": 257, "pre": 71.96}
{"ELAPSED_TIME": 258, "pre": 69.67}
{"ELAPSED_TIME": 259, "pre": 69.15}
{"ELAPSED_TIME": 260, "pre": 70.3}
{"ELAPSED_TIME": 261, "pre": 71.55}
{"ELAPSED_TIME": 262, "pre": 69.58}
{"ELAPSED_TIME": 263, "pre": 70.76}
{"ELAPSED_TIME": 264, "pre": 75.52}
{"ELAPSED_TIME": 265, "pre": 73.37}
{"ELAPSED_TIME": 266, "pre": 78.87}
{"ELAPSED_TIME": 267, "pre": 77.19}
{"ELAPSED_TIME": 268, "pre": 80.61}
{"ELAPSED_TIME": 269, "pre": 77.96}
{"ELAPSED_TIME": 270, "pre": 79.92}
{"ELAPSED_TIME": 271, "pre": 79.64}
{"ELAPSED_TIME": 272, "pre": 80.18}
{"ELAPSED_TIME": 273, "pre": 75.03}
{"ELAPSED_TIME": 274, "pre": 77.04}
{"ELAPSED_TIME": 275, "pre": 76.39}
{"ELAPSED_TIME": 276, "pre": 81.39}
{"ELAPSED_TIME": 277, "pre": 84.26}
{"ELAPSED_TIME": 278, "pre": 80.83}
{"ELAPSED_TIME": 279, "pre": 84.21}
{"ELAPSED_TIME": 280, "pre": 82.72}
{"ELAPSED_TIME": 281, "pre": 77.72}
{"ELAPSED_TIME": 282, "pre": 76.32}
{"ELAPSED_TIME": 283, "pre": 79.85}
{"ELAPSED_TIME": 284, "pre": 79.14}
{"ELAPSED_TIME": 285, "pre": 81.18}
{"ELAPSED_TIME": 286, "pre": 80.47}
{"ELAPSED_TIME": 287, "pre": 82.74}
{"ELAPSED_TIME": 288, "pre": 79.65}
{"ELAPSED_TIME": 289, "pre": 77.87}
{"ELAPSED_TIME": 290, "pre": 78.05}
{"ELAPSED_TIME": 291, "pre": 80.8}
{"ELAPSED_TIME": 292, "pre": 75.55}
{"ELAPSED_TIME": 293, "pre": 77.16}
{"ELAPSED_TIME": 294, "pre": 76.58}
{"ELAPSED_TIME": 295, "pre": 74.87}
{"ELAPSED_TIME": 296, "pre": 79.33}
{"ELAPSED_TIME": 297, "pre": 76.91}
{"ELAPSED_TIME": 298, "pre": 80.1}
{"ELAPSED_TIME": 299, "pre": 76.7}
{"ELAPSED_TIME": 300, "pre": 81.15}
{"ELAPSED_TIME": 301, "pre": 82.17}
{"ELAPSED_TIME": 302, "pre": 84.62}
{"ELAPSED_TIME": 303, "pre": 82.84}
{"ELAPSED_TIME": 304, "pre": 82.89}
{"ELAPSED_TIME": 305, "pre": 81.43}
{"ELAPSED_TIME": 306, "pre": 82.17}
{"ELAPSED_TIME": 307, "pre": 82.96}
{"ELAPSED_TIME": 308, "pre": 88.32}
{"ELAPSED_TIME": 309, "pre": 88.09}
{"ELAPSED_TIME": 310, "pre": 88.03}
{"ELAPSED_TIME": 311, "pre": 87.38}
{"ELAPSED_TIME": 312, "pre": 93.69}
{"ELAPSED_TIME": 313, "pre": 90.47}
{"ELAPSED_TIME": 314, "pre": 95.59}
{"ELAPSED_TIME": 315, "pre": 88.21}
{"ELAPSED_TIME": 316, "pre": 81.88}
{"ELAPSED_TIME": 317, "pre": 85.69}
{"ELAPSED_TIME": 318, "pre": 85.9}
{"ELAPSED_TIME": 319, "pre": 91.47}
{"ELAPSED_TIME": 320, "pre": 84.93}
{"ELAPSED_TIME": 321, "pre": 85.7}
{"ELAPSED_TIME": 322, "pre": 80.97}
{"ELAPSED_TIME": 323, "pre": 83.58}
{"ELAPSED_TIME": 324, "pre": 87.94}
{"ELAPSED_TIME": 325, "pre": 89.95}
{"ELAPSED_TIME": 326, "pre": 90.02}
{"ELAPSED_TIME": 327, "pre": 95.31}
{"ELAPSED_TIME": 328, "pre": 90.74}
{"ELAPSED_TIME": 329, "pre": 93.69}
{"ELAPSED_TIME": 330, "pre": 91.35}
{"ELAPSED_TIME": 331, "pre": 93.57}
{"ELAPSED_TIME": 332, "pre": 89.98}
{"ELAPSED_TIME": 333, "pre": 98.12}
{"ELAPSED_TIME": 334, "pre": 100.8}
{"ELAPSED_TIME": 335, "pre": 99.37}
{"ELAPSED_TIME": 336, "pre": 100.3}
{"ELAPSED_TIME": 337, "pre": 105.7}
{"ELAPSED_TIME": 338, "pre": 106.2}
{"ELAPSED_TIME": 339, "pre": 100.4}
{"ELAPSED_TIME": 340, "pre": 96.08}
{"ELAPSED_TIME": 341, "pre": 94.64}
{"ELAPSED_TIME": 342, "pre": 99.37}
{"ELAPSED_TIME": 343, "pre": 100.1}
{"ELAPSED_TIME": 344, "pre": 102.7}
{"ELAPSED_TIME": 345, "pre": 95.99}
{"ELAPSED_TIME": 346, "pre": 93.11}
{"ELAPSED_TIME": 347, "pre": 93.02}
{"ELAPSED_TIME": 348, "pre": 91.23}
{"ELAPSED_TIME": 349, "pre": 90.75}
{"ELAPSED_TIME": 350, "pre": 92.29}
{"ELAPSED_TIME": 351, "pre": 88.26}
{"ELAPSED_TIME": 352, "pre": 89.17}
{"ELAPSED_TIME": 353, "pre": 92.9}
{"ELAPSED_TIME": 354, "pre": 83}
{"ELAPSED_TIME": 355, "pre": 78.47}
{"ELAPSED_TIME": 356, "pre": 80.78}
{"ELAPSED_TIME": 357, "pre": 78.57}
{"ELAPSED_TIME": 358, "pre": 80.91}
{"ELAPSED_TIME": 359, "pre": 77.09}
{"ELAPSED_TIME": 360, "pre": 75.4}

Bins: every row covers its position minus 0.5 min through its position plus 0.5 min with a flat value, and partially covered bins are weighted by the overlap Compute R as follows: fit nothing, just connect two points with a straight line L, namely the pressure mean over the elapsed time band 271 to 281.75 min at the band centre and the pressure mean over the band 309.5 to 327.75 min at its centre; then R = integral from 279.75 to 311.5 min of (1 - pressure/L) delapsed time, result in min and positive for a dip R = 1.1 min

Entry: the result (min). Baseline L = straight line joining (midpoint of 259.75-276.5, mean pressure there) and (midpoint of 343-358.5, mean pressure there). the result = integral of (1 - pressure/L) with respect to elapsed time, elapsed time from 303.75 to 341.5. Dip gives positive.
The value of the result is -2.7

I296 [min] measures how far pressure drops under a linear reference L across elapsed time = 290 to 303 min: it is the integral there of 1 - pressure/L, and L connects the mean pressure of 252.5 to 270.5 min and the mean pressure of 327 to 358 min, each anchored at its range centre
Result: 0.51 min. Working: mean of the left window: 73.6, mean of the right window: 93.5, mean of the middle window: 79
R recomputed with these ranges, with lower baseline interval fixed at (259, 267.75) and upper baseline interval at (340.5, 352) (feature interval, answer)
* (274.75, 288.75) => -0.4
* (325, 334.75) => -0.4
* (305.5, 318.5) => -0.3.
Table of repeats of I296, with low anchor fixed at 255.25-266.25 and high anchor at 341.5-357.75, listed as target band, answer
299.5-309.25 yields -0.32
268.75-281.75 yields -0.86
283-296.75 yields -0.16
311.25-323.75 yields -0.55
